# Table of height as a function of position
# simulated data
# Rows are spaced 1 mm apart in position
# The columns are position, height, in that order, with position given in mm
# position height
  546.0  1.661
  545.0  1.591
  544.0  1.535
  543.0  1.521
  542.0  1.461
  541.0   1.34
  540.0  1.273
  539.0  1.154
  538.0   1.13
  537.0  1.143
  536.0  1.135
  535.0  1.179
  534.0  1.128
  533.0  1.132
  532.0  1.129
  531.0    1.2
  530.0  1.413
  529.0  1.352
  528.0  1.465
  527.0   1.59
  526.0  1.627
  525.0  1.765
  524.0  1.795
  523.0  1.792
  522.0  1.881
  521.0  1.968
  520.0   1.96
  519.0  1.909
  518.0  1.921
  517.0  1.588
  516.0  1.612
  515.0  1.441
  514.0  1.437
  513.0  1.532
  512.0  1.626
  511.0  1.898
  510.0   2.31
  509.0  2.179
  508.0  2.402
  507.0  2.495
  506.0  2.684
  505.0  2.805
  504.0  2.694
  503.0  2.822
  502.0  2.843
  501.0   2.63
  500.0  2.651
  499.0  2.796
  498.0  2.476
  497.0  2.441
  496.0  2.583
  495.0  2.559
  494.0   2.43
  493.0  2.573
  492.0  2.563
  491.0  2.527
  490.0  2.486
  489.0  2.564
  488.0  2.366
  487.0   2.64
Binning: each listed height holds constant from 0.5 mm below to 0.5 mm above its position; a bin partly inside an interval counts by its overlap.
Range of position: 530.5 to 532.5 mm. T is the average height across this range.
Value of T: 1.16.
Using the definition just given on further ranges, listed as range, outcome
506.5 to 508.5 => 2.45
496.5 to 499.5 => 2.57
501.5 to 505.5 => 2.79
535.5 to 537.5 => 1.14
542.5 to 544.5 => 1.53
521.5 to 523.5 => 1.84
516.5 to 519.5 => 1.81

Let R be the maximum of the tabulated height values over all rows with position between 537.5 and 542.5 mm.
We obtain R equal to 1.461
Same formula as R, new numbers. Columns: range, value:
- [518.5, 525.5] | 1.968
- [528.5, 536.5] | 1.413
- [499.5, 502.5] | 2.843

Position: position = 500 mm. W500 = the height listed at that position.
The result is 2.651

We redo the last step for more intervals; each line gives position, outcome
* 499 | 2.796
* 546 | 1.661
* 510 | 2.31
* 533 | 1.132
